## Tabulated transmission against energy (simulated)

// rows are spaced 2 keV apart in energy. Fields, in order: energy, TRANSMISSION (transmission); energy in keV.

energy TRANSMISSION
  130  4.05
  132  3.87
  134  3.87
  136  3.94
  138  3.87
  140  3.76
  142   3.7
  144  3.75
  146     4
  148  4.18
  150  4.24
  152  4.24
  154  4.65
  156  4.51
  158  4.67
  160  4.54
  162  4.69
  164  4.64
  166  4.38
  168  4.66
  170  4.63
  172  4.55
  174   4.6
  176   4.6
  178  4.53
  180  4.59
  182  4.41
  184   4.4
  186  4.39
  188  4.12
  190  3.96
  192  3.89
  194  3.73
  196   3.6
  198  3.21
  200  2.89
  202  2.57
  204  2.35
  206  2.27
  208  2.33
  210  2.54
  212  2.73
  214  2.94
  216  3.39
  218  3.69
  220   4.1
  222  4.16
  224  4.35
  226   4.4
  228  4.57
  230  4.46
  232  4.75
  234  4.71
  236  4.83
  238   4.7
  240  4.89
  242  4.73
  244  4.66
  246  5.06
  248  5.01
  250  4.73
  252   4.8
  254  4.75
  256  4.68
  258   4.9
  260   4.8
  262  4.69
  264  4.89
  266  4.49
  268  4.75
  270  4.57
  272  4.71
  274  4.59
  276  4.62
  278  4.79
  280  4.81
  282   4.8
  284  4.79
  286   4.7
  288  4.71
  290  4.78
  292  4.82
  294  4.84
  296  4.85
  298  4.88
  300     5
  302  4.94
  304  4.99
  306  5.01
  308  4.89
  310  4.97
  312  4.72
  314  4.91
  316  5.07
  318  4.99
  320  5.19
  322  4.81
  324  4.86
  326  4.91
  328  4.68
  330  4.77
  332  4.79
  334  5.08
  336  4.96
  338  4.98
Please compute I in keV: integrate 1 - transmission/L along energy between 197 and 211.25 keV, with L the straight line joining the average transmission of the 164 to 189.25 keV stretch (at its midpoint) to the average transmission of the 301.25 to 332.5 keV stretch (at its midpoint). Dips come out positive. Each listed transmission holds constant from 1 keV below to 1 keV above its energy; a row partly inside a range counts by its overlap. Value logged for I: 6.2 keV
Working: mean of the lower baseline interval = 4.49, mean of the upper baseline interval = 4.91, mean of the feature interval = 2.6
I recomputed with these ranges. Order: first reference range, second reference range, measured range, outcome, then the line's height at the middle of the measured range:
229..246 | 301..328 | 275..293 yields 0.4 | 4.86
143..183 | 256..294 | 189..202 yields 3.0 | 4.53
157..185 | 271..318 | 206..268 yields 5.5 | 4.71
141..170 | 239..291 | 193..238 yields 9.7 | 4.58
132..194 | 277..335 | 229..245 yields -0.4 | 4.59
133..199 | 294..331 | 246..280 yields -0.5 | 4.68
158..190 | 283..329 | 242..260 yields -0.4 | 4.72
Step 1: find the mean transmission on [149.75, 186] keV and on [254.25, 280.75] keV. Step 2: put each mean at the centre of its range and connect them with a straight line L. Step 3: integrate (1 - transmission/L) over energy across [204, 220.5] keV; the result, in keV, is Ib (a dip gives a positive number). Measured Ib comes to 6.0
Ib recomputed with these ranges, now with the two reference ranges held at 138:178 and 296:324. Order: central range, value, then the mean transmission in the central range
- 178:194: 0.8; 4.24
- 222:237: 0.3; 4.55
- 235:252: -0.5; 4.82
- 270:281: 0.3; 4.69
